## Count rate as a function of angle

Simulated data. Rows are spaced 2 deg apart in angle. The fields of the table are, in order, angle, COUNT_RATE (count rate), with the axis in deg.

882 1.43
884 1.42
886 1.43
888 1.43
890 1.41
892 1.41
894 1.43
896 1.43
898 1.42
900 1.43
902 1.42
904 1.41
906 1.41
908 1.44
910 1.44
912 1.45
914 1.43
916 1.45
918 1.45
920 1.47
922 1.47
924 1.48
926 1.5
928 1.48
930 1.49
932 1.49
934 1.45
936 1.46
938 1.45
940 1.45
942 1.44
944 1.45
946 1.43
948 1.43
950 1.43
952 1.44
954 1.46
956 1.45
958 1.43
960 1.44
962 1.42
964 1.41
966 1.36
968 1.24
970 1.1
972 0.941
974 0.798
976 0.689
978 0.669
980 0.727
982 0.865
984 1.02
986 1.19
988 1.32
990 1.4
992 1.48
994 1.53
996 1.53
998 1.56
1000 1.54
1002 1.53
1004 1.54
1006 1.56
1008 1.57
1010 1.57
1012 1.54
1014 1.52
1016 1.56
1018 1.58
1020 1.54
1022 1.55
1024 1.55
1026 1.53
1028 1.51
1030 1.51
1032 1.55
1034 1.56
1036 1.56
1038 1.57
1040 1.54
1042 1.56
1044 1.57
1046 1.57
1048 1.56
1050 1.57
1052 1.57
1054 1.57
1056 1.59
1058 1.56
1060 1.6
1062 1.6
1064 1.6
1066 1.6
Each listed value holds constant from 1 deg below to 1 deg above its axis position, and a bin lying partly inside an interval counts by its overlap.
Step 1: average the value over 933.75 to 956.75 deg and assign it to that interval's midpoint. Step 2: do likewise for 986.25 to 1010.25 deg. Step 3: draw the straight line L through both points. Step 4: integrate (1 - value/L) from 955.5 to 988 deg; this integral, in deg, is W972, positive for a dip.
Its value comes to 7.9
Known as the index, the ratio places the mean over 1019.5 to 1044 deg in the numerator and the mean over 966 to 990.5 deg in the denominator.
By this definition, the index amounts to 1.54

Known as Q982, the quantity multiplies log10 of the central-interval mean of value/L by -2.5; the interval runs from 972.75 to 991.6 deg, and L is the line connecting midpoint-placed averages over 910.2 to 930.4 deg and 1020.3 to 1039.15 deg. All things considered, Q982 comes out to 0.47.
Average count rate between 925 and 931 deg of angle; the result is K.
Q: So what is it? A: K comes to 1.49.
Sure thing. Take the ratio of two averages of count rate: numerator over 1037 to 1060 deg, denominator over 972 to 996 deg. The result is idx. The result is 1.5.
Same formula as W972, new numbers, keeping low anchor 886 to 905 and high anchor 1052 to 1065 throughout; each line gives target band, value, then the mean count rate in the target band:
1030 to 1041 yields 0.07 deg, 1.55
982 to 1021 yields 1.70 deg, 1.46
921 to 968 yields 0.85 deg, 1.44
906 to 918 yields -0.02 deg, 1.44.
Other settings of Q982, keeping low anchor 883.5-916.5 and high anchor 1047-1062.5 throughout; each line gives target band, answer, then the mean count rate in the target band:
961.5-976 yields 0.29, 1.14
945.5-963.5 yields 0.03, 1.44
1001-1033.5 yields 0.00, 1.54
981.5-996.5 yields 0.17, 1.3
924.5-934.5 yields -0.02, 1.48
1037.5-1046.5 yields 0.00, 1.56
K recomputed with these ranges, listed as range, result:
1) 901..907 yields 1.41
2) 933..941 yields 1.45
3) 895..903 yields 1.42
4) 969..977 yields 0.882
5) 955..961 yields 1.44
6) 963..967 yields 1.39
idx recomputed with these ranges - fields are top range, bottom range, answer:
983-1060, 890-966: 1.05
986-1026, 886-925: 1.06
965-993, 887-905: 0.74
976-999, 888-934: 0.82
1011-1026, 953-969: 1.10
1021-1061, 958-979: 1.39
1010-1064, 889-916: 1.09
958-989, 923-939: 0.74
